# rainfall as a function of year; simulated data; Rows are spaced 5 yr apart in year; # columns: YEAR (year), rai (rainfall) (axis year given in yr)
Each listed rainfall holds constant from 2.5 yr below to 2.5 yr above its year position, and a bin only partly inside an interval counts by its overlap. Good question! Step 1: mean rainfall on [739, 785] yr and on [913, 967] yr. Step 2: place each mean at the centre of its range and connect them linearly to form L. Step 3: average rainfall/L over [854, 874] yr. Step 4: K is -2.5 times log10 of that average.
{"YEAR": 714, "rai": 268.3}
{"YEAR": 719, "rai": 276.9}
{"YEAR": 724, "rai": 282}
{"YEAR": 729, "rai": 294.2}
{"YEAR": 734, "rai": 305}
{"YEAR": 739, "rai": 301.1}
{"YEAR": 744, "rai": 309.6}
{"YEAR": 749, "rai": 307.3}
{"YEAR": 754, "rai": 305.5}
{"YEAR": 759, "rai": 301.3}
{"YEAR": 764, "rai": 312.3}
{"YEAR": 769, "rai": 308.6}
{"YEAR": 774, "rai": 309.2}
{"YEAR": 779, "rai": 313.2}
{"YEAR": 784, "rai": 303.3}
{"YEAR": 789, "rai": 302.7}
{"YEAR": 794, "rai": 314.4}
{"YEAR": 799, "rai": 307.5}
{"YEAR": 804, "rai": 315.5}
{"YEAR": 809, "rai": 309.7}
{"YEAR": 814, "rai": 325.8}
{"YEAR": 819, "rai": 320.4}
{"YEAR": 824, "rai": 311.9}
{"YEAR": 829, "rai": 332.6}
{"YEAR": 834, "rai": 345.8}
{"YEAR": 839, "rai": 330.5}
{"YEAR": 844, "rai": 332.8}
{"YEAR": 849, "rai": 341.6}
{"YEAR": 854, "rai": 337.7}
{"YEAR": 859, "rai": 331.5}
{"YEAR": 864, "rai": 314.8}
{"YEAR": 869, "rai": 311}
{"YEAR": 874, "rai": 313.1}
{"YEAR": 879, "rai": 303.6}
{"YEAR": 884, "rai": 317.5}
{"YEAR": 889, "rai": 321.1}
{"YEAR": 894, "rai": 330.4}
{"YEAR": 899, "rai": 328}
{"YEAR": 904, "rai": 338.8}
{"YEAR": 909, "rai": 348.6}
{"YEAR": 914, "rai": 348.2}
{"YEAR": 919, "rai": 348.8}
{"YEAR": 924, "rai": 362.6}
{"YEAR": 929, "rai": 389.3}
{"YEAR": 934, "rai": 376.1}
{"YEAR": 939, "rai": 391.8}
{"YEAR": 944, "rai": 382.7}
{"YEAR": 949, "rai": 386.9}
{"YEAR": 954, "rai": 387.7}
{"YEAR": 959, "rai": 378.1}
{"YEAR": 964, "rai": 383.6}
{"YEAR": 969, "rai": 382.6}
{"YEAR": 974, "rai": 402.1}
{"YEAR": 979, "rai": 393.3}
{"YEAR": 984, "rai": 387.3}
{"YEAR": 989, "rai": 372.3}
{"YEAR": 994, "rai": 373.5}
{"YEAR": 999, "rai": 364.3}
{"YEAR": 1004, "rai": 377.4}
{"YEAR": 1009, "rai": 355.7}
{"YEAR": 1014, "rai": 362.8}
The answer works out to 0.09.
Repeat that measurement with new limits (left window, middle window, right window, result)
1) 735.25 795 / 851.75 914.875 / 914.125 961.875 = 0.09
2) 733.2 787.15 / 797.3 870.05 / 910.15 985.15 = 0.03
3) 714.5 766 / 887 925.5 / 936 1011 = 0.05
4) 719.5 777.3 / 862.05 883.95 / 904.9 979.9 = 0.13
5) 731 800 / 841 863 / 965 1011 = 0.00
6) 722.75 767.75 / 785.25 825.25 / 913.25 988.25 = 0.04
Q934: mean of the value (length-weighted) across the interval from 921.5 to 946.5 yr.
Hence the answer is 380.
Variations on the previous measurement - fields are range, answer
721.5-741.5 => 296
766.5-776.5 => 309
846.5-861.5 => 337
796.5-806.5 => 312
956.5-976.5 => 387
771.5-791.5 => 307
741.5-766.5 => 307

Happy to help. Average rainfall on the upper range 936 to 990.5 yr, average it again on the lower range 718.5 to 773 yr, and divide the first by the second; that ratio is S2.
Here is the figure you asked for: 1.3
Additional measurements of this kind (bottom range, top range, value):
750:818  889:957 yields 1.17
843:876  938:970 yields 1.18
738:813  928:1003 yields 1.24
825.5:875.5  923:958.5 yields 1.16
